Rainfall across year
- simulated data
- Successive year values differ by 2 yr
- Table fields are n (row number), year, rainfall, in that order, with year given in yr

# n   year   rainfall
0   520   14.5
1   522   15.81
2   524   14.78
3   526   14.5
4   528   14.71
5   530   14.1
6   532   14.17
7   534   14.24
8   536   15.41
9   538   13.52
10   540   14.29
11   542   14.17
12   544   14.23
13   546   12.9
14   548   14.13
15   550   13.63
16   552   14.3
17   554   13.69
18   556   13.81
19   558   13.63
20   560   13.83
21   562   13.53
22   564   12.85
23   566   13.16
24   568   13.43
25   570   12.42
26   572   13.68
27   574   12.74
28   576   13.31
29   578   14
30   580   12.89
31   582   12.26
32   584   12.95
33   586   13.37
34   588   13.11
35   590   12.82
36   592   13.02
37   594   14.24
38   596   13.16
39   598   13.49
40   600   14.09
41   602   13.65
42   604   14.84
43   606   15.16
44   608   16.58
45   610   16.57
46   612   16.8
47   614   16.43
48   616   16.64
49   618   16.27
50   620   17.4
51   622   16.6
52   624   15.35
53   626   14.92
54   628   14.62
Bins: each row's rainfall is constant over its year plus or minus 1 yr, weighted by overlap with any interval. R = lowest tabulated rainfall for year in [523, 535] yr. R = 14.1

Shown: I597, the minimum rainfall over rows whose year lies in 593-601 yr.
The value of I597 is 13.16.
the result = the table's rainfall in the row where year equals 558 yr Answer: 13.63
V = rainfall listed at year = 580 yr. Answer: 12.89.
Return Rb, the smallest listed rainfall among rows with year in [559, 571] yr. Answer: 12.42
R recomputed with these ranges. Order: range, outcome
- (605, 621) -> 15.16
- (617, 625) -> 15.35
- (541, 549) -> 12.9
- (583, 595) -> 12.82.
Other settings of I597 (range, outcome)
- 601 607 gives 13.65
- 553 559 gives 13.63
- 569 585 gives 12.26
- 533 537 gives 14.24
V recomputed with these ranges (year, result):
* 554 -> 13.69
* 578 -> 14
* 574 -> 12.74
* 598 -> 13.49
